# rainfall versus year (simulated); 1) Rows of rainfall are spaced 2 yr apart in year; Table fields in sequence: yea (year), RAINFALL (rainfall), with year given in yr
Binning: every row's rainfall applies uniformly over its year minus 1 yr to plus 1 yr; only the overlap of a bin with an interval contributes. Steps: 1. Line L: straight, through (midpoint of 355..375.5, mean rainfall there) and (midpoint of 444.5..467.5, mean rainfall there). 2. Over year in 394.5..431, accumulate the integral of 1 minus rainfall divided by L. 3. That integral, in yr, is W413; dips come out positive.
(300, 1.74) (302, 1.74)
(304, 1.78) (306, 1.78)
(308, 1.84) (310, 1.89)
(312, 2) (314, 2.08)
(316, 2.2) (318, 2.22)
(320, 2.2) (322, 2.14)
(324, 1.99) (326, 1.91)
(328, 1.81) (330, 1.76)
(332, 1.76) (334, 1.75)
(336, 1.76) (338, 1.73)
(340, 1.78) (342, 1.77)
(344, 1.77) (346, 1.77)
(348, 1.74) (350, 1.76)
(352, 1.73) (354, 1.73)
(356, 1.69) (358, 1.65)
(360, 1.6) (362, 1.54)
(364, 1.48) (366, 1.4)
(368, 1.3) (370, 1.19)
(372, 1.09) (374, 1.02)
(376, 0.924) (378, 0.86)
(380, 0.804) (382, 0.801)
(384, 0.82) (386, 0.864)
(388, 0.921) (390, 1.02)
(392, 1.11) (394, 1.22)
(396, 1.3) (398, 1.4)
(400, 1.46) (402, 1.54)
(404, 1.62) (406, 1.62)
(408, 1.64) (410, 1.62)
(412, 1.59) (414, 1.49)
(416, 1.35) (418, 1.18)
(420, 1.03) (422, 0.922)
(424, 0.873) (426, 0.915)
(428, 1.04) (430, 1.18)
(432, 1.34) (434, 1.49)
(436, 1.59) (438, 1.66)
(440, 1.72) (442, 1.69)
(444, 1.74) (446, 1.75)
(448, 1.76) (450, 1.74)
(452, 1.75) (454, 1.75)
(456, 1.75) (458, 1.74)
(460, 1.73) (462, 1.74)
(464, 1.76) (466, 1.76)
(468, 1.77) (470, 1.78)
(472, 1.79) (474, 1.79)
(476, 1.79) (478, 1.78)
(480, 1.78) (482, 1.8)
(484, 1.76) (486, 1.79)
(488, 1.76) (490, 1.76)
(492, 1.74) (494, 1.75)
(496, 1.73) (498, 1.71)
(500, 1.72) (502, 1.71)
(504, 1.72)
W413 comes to 5.8 yr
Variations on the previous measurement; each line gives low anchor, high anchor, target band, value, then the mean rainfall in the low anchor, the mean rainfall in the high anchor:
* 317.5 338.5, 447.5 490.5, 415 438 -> 7.8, 1.91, 1.77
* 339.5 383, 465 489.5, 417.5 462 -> 5.1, 1.42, 1.78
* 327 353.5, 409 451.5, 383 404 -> 4.9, 1.76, 1.42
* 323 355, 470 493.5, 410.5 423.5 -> 3.8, 1.78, 1.78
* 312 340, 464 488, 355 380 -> 8.0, 1.94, 1.78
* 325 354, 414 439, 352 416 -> 7.4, 1.77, 1.23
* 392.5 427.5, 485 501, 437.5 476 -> -4.5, 1.33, 1.75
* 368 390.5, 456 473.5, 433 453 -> -1.7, 0.952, 1.76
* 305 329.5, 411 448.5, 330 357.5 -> 1.6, 2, 1.38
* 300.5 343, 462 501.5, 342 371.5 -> 4.3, 1.9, 1.76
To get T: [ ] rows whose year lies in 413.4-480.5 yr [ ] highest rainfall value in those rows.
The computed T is 1.79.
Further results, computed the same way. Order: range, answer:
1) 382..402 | 1.54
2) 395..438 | 1.66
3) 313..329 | 2.22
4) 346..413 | 1.77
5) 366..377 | 1.4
